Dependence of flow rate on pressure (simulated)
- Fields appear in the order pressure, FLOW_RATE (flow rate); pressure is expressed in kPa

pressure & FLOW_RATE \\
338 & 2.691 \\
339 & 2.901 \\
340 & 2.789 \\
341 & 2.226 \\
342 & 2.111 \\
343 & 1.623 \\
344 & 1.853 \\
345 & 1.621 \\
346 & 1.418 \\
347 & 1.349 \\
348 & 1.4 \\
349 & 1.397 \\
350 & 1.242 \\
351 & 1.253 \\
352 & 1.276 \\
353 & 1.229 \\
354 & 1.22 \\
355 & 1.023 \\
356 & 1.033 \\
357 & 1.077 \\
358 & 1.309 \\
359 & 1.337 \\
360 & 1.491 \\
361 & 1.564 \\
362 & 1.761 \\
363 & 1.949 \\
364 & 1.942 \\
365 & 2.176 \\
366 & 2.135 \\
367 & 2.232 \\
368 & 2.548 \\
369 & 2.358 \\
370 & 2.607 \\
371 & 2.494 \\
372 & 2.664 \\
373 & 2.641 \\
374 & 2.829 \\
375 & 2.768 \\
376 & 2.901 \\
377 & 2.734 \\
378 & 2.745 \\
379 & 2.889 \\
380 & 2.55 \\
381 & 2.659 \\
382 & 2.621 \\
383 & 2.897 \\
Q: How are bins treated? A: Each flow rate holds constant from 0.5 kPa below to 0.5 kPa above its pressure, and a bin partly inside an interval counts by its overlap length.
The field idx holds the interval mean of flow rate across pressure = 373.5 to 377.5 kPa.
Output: 2.81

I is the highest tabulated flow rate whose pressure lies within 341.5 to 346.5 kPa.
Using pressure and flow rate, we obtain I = 2.111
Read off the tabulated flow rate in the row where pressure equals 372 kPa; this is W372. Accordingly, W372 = 2.664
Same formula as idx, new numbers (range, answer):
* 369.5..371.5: 2.55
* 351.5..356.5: 1.16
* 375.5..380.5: 2.76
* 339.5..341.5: 2.51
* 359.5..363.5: 1.69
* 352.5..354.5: 1.22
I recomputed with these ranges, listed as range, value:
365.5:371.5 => 2.607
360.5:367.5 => 2.232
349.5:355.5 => 1.276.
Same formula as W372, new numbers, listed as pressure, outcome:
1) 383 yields 2.897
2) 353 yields 1.229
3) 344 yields 1.853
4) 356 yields 1.033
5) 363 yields 1.949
